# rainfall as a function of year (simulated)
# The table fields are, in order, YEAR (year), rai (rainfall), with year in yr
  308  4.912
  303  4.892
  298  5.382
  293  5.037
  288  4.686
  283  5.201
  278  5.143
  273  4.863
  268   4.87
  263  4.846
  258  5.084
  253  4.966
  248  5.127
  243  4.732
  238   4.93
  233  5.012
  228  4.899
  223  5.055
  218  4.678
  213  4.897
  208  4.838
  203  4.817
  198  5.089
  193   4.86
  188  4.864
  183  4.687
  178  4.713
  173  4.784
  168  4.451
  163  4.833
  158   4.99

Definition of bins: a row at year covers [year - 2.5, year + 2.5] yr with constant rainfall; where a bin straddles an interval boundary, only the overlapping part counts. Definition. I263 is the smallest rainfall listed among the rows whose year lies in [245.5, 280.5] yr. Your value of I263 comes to 4.846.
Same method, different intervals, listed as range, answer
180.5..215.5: 4.687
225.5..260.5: 4.732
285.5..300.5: 4.686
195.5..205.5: 4.817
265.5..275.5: 4.863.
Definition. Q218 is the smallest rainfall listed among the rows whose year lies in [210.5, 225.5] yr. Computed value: 4.678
